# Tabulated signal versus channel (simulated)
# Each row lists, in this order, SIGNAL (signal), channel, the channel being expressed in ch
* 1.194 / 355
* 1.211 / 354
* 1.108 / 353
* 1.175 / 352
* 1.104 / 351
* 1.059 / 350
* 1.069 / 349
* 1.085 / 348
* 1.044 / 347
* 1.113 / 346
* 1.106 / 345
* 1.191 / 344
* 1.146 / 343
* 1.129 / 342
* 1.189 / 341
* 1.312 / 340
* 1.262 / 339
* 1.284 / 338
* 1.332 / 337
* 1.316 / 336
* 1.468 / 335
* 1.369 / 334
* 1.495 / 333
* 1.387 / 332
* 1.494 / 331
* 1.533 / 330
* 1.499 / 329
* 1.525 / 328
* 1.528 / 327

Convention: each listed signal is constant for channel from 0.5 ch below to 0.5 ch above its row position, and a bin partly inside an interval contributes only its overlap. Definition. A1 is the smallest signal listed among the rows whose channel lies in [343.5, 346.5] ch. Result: 1.106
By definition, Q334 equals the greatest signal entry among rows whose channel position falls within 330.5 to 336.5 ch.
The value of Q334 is 1.495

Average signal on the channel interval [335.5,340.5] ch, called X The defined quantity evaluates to 1.3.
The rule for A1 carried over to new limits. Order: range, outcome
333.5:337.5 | 1.316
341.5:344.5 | 1.129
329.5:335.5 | 1.369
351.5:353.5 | 1.108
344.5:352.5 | 1.044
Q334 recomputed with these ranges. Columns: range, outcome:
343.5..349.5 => 1.191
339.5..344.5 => 1.312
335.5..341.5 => 1.332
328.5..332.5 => 1.533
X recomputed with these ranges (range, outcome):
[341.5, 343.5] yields 1.14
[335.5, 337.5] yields 1.32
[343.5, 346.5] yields 1.14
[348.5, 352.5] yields 1.1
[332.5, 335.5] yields 1.44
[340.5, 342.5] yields 1.16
